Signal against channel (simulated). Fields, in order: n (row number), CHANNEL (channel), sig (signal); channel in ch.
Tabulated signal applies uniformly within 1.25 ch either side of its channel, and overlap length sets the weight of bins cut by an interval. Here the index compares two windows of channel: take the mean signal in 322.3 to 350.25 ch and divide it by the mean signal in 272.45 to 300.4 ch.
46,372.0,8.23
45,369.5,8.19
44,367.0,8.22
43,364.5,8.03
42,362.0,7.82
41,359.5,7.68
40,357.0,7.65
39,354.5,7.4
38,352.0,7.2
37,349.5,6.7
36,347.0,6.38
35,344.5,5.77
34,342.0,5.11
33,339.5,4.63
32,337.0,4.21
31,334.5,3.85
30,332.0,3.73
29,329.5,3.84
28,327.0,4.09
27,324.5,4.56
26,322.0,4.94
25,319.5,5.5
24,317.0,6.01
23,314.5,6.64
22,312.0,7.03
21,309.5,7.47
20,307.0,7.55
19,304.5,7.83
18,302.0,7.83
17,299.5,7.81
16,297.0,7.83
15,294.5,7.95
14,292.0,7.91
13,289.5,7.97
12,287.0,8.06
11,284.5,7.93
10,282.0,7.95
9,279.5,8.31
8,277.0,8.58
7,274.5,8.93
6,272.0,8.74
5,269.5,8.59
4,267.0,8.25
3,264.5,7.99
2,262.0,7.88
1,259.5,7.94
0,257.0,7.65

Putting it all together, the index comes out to 0.6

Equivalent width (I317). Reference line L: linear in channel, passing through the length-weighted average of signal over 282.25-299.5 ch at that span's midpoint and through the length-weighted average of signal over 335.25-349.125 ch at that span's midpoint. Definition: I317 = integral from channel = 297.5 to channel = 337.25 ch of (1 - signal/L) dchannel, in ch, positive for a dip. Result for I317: 4.63 ch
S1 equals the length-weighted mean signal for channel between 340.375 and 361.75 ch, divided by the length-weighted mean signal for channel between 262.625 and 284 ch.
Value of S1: 0.8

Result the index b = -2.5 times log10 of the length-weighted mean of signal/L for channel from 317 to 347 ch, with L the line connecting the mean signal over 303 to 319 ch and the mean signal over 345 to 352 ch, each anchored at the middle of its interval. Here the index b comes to 0.40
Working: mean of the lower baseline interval 7.03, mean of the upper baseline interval 6.58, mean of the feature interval 4.7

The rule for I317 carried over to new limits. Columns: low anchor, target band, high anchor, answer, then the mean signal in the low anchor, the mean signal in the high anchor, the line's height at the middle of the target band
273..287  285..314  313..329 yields -3.8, 8.32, 5.25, 6.86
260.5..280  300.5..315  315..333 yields -3.9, 8.41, 4.76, 5.86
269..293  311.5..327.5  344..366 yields 4.6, 8.29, 7.24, 7.75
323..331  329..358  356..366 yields 2.2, 4.17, 7.81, 5.94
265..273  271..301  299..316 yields -0.6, 8.47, 7.41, 8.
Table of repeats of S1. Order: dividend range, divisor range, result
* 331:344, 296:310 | 0.57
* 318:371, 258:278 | 0.72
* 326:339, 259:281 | 0.48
